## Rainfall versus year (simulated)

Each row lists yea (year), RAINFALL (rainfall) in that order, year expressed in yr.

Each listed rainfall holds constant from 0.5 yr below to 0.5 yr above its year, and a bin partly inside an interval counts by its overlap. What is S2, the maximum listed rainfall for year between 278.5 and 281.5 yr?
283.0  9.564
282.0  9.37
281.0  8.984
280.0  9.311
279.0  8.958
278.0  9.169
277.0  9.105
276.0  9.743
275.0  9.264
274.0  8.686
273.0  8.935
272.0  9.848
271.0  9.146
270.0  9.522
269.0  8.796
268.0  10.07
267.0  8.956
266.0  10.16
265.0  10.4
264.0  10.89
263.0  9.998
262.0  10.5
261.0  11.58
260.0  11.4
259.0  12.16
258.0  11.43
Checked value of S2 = 9.311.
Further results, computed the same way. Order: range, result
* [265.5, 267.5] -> 10.16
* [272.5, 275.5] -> 9.264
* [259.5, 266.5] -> 11.58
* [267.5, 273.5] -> 10.07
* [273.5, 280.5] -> 9.743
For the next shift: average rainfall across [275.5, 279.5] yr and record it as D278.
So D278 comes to 9.24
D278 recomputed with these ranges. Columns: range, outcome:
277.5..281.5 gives 9.11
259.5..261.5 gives 11.5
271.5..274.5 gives 9.16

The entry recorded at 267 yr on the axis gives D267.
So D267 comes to 8.956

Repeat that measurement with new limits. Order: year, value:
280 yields 9.311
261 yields 11.58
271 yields 9.146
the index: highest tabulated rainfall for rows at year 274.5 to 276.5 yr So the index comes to 9.743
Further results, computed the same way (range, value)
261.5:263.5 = 10.5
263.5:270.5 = 10.89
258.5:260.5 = 12.16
